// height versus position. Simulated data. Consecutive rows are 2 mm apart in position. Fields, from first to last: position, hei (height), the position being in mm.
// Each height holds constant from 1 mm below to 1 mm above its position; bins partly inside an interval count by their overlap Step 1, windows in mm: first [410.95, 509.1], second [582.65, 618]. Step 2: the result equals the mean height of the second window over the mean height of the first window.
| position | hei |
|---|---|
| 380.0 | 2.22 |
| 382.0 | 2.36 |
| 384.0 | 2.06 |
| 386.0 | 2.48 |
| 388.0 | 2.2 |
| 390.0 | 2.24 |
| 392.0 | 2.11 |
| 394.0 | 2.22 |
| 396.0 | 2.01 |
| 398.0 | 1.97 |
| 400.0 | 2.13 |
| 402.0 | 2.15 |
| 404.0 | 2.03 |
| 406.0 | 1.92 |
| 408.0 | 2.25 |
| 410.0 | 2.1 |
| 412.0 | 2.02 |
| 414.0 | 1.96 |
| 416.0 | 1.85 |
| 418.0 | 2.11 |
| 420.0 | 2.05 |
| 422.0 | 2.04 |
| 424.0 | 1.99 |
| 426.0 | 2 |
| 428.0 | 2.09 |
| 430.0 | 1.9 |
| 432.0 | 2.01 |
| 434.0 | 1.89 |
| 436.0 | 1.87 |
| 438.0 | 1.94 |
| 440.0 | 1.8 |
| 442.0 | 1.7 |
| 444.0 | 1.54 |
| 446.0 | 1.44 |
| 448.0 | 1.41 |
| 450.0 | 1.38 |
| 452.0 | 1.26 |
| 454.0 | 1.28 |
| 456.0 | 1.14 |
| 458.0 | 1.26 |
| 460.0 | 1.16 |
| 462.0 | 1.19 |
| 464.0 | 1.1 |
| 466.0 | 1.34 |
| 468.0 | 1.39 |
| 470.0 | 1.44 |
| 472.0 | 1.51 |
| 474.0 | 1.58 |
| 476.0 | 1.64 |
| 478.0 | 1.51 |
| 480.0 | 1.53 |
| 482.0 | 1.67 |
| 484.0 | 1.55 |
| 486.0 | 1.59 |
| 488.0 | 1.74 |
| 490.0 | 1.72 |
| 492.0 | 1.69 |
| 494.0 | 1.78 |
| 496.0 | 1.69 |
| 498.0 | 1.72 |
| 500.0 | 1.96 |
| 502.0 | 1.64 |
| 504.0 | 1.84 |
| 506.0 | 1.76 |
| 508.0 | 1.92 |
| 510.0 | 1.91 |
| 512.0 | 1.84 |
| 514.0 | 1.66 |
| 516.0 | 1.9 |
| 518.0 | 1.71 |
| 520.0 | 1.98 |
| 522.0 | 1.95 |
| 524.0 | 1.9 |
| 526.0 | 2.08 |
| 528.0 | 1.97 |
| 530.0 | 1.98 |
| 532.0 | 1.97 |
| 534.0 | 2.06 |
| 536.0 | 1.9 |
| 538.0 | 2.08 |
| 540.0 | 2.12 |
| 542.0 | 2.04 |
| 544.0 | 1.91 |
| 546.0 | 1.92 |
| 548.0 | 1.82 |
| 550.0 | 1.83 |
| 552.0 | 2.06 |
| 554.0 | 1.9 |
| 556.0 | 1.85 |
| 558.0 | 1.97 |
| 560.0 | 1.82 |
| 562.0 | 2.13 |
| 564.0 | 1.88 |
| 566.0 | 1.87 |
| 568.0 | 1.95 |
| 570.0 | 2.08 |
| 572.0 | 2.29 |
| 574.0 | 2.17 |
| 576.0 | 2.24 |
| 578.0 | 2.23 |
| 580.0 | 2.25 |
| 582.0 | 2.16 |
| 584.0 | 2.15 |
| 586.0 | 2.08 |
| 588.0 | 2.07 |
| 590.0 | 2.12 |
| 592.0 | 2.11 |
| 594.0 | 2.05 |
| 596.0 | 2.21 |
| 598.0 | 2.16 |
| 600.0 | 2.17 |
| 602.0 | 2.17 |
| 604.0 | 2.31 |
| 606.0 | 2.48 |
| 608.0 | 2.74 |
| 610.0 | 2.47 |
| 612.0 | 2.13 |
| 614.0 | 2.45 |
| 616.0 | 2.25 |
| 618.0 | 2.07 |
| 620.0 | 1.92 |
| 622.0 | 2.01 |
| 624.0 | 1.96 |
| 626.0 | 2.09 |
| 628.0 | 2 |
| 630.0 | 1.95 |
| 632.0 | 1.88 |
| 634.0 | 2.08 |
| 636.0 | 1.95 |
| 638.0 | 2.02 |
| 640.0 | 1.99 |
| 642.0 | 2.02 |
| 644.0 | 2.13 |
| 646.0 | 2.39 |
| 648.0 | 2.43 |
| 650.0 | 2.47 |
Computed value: 1.3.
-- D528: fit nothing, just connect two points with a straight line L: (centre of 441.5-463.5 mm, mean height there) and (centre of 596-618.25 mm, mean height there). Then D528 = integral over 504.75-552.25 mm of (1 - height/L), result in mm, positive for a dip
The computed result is -3.0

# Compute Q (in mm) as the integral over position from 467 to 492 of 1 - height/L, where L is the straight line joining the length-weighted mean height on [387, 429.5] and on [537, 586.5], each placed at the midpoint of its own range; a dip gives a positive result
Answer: 5.8 mm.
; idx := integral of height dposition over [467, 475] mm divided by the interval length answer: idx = 1.48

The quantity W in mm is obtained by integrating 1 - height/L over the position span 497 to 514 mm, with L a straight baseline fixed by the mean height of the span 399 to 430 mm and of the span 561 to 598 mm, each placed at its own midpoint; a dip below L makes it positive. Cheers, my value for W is 2.2 mm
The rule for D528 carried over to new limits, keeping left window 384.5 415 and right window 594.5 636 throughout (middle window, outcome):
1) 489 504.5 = 2.8 mm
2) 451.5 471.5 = 8.2 mm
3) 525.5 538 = 0.9 mm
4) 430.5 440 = 1.0 mm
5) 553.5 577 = 1.5 mm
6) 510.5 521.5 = 1.6 mm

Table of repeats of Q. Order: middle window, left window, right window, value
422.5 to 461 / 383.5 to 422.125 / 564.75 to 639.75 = 8.5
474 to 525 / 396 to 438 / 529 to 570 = 5.9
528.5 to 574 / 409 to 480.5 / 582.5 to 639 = -0.3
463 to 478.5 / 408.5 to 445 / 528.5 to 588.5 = 4.2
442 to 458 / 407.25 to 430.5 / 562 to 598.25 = 5.3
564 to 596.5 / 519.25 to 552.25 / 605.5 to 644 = -1.1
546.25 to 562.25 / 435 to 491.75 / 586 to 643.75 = -0.3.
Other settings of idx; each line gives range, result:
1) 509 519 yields 1.8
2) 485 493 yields 1.69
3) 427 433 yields 2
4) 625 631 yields 2.01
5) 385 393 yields 2.26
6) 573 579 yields 2.21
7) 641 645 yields 2.08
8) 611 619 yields 2.23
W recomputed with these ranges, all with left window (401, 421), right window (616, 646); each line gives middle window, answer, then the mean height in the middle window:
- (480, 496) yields 2.90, 1.67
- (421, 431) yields 0.19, 2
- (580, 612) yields -3.13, 2.23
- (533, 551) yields 0.61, 1.96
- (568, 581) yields -1.02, 2.19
